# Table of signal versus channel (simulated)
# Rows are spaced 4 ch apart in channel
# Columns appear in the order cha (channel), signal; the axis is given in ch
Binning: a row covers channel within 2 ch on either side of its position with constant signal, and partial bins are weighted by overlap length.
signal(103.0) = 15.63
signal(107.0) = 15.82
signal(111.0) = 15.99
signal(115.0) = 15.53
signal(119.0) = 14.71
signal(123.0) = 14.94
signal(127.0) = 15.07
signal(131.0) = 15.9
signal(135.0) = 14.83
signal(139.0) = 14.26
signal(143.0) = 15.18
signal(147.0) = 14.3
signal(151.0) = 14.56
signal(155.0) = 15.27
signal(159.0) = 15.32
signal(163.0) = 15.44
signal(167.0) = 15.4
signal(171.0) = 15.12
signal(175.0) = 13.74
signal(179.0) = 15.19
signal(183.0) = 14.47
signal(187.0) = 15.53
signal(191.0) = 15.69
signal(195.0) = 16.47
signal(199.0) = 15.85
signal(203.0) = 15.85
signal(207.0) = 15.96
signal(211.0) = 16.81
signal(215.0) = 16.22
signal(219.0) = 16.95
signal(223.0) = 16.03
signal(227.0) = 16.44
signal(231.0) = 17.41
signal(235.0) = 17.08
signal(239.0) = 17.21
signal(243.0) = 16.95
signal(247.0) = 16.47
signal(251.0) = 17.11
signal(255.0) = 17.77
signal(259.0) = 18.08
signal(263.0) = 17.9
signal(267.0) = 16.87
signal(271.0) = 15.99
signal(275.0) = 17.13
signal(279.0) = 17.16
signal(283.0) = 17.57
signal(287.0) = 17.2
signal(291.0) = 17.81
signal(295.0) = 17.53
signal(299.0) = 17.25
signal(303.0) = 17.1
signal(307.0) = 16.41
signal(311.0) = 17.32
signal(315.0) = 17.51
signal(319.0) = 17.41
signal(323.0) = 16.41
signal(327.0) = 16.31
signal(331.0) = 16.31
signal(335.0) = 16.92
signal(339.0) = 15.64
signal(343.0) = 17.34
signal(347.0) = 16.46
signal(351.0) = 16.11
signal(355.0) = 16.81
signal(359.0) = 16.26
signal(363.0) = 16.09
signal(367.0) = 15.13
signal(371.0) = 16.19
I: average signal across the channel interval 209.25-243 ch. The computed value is 16.8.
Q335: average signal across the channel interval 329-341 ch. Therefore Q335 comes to 16.3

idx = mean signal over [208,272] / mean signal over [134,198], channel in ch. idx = 1.13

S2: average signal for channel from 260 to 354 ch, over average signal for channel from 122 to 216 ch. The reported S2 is 1.11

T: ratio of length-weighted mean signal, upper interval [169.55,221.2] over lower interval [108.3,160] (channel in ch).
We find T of 1.04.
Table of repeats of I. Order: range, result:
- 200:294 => 16.9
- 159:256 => 16.1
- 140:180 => 14.9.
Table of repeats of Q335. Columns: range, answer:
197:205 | 15.8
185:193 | 15.6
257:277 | 17.2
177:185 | 14.8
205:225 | 16.4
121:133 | 15.3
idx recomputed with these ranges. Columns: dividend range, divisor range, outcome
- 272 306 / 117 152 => 1.16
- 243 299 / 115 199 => 1.14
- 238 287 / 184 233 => 1.06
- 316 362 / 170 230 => 1.05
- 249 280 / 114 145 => 1.15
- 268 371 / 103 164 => 1.11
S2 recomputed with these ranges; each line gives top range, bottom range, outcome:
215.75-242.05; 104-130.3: 1.09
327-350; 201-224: 1.01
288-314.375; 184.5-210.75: 1.08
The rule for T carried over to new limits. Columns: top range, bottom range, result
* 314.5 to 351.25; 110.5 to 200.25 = 1.10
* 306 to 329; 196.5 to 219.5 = 1.04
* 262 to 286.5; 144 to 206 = 1.12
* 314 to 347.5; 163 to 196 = 1.10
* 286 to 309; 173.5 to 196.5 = 1.13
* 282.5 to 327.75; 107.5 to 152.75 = 1.14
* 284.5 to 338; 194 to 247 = 1.03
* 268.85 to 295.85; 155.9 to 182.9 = 1.15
